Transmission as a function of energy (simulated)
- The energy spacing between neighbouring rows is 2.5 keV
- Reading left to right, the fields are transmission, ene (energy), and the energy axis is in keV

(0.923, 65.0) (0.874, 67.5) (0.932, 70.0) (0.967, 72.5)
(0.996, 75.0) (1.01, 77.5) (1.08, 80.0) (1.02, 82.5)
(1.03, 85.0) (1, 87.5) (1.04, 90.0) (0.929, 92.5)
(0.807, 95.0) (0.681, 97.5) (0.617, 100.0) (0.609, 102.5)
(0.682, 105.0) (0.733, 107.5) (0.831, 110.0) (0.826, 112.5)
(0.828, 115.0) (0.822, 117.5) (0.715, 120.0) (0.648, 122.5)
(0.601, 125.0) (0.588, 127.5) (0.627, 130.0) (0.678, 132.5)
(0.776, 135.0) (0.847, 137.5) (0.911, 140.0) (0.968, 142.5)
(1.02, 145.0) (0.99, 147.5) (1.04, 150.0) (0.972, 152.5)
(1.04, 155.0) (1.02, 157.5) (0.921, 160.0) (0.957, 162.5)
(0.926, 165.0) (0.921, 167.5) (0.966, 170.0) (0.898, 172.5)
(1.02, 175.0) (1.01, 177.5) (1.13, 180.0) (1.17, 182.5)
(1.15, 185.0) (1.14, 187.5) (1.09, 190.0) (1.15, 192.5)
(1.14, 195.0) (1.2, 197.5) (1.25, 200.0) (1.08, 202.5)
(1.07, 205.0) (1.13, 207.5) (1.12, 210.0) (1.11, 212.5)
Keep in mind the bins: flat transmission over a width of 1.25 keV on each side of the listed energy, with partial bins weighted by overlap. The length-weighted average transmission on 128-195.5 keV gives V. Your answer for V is 0.975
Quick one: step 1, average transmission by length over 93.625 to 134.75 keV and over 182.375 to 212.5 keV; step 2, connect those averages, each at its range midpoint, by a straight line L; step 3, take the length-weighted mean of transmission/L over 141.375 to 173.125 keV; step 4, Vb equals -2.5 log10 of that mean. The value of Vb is -0.05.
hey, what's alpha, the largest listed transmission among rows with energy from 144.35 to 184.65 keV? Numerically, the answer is 1.17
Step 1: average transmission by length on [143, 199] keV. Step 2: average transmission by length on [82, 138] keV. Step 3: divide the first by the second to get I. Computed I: 1.3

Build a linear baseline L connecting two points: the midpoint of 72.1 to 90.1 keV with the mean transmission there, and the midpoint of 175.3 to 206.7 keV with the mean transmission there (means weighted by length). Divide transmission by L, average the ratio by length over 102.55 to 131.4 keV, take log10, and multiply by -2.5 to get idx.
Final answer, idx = 0.424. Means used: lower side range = 1.02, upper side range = 1.13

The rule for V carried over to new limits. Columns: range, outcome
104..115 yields 0.777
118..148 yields 0.777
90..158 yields 0.81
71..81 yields 1.01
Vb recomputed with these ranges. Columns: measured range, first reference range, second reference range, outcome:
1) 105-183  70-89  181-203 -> 0.241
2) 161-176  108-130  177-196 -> 0.081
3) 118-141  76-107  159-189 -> 0.303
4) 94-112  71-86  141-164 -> 0.376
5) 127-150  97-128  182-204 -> 0.019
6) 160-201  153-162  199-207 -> -0.002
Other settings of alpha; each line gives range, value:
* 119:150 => 1.04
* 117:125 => 0.822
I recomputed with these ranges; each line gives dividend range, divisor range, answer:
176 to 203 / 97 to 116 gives 1.57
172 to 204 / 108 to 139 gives 1.52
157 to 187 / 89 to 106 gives 1.32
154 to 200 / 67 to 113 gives 1.20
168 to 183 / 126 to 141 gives 1.39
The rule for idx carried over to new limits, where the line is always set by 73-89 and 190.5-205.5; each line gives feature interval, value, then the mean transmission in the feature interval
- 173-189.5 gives 0.04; 1.09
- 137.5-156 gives 0.12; 0.981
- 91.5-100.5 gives 0.33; 0.766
